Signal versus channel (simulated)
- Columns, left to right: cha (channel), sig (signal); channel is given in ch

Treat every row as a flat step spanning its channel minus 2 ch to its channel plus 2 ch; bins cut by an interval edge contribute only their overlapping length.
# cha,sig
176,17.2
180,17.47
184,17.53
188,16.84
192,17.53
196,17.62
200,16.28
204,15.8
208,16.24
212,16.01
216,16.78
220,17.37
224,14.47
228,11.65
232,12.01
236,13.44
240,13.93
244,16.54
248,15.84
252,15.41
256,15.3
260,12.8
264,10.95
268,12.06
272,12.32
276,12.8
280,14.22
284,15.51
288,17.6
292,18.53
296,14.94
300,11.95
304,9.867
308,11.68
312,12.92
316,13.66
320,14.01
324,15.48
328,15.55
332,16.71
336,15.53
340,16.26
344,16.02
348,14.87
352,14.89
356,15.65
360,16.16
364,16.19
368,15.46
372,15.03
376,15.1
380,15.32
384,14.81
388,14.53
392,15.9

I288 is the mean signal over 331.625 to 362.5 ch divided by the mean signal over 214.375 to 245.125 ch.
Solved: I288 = 1.09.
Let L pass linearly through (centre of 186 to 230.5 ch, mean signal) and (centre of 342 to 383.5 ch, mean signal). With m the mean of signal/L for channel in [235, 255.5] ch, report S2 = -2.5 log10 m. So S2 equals 0.05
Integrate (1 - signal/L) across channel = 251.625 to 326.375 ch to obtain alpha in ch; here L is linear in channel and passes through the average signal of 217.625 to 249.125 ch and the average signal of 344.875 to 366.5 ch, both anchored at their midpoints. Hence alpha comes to 5.8 ch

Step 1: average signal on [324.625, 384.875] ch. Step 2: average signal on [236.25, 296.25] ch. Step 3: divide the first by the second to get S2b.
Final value 1.07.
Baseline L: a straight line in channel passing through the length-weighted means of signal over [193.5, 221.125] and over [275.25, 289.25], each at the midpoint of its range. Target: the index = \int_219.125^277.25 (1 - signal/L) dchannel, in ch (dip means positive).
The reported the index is 7.5 ch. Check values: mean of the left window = 16.6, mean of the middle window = 13.7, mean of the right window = 15.1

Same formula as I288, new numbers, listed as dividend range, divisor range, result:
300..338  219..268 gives 0.99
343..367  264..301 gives 1.09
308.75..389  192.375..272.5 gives 1.03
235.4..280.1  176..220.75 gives 0.82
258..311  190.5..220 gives 0.81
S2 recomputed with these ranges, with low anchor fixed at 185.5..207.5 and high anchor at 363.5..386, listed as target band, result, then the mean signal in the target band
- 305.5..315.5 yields 0.27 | 12.4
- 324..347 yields -0.02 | 15.9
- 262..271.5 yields 0.36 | 11.6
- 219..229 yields 0.14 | 14.5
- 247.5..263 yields 0.13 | 14.5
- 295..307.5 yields 0.31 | 12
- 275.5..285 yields 0.13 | 14.3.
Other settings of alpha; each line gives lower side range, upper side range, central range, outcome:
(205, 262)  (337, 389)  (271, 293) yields -0.1 ch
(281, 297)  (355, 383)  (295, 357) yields 6.7 ch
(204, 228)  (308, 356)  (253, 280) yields 4.4 ch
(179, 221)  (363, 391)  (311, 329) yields 1.6 ch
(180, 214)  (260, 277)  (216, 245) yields 0.5 ch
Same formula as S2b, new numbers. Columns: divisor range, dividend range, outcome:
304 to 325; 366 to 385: 1.16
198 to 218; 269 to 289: 0.88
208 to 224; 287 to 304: 0.91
